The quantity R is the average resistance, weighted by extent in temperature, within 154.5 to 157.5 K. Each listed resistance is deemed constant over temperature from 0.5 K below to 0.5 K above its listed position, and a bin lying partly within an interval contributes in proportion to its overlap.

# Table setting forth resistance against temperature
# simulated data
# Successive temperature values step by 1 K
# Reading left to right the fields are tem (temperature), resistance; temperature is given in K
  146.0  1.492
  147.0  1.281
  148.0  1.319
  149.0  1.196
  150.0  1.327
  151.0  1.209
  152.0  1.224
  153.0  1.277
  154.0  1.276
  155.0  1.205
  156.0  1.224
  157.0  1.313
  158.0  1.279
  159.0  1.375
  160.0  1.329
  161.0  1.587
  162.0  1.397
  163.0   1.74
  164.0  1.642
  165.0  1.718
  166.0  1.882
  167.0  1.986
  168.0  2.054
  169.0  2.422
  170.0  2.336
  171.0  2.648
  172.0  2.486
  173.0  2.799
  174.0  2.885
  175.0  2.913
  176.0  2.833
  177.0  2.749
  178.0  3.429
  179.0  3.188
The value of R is 1.25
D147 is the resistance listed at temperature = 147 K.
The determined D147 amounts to 1.281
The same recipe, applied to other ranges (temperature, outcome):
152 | 1.224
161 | 1.587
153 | 1.277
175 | 2.913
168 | 2.054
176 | 2.833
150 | 1.327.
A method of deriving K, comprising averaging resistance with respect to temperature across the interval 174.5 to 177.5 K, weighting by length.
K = 2.83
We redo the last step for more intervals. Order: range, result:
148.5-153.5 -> 1.25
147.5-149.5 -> 1.26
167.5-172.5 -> 2.39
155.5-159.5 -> 1.3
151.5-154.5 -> 1.26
